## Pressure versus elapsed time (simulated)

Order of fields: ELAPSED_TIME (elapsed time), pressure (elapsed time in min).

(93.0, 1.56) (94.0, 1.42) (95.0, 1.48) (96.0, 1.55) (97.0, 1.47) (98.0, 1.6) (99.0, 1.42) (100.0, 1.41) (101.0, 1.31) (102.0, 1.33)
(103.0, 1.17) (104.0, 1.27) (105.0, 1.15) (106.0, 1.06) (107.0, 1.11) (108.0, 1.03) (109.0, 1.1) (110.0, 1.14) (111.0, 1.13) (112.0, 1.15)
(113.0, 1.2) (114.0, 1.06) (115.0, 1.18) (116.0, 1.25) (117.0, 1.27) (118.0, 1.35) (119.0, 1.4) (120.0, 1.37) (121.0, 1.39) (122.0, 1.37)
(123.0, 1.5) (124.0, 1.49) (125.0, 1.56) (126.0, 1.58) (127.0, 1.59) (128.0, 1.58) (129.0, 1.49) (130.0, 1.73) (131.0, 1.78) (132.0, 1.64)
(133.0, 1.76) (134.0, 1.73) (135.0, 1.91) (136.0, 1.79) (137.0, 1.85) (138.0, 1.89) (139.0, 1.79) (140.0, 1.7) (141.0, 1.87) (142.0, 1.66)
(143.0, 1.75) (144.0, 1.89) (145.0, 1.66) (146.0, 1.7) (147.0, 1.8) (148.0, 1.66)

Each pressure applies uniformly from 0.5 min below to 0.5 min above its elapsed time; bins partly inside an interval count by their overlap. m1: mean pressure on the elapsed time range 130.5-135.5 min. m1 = 1.76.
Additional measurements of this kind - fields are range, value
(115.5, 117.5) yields 1.26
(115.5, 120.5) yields 1.33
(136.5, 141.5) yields 1.82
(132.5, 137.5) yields 1.81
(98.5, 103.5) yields 1.33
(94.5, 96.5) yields 1.52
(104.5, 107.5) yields 1.11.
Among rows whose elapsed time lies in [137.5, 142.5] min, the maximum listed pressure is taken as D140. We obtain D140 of 1.89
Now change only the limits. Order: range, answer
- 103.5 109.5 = 1.27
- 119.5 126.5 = 1.58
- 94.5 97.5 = 1.55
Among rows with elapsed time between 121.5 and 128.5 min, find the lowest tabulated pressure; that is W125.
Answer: 1.37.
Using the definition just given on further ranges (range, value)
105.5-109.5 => 1.03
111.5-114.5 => 1.06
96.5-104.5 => 1.17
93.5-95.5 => 1.42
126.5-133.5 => 1.49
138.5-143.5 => 1.66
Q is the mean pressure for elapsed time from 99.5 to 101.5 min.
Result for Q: 1.36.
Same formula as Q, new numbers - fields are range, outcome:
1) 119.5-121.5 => 1.38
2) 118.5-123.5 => 1.41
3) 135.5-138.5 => 1.84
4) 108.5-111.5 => 1.12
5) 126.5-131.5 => 1.63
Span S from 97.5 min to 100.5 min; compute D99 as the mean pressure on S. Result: 1.48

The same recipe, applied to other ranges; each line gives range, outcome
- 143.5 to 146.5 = 1.75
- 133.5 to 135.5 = 1.82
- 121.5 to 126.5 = 1.5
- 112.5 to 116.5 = 1.17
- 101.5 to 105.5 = 1.23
